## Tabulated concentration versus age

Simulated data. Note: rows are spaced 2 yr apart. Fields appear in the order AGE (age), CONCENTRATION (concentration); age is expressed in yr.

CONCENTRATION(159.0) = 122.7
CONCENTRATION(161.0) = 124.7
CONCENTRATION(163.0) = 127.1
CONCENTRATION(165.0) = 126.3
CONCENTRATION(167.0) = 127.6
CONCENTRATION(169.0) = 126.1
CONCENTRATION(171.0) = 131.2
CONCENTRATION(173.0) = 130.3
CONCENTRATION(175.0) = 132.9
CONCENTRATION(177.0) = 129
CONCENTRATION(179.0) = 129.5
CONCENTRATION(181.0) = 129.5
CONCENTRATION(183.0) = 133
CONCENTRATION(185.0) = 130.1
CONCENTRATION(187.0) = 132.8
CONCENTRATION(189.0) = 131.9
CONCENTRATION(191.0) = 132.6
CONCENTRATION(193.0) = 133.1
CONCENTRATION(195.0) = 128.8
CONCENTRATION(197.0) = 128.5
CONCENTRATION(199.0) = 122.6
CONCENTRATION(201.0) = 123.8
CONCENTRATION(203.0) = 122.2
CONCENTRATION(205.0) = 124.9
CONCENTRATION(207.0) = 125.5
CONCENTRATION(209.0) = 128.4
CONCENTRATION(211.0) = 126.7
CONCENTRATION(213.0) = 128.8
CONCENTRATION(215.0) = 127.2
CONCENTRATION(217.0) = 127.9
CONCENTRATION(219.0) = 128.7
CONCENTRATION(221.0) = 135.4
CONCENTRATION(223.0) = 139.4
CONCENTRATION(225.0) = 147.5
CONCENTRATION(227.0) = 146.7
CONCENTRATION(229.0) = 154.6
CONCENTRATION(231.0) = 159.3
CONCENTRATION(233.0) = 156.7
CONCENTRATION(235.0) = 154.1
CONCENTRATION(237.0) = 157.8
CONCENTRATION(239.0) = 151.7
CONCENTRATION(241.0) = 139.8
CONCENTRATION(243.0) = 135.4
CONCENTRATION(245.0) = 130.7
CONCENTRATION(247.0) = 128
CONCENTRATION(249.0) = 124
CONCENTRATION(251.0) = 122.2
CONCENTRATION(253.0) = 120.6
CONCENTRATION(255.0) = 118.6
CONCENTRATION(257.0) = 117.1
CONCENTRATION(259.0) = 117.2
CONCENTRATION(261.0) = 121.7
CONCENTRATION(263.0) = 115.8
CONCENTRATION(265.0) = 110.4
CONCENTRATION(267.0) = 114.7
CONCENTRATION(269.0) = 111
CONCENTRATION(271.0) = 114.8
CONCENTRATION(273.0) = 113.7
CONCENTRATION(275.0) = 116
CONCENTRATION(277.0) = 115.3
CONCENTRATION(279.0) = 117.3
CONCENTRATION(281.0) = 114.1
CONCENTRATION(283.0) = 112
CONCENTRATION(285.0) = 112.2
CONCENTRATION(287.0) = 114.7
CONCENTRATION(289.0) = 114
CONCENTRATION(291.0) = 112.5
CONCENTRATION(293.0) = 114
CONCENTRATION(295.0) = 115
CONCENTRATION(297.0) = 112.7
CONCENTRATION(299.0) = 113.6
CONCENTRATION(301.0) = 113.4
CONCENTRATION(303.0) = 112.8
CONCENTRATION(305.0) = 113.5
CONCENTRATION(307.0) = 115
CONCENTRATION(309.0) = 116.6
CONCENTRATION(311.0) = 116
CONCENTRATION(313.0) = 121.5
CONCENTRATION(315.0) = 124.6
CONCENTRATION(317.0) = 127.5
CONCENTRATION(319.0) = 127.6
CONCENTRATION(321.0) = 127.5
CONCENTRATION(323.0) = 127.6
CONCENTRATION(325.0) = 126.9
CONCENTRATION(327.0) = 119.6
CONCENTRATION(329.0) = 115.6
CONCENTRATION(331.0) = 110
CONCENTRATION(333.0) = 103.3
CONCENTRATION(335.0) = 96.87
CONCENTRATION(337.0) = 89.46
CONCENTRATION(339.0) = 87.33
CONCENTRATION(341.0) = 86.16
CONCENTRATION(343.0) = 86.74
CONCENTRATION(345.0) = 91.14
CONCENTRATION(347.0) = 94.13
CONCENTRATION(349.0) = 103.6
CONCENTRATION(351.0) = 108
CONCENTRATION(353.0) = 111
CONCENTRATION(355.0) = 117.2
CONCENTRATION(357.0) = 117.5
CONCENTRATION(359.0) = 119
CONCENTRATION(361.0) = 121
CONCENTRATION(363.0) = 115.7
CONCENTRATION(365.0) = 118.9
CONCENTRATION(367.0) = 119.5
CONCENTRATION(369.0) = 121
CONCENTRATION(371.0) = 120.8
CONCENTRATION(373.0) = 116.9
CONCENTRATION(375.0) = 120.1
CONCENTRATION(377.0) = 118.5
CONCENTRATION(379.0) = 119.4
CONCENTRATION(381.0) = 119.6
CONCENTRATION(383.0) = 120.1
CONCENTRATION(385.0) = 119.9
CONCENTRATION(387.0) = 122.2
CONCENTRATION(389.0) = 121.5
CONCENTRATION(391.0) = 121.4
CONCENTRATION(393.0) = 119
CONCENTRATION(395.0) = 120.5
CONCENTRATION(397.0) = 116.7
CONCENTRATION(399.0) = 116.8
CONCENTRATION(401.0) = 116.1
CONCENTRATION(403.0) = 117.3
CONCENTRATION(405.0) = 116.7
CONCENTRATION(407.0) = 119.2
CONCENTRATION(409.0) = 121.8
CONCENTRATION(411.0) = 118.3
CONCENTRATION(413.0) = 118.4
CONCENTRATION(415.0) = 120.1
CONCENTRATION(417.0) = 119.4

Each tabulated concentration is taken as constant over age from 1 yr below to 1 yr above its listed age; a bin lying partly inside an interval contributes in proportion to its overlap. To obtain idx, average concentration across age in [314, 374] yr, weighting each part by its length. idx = 112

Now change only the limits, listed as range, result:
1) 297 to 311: 114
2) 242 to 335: 118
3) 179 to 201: 130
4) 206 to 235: 139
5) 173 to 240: 135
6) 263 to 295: 114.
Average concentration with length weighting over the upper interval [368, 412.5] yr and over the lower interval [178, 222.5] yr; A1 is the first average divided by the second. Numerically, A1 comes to 0.93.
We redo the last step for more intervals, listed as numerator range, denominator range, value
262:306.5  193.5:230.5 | 0.86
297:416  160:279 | 0.89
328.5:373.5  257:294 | 0.94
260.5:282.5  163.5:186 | 0.89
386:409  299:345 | 1.07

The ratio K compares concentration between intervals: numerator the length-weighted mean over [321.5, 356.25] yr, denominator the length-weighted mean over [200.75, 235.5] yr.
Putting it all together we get 0.77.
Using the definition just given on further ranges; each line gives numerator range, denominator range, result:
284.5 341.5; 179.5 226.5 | 0.87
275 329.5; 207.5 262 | 0.87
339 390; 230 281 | 0.89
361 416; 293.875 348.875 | 1.08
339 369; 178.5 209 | 0.84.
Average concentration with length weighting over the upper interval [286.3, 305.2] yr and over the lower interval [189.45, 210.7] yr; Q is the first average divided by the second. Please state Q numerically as 0.89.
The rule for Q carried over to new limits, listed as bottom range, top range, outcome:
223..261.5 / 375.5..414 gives 0.87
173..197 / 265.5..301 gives 0.87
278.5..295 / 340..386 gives 0.99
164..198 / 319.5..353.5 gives 0.81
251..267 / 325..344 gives 0.86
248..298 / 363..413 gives 1.03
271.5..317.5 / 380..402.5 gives 1.03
